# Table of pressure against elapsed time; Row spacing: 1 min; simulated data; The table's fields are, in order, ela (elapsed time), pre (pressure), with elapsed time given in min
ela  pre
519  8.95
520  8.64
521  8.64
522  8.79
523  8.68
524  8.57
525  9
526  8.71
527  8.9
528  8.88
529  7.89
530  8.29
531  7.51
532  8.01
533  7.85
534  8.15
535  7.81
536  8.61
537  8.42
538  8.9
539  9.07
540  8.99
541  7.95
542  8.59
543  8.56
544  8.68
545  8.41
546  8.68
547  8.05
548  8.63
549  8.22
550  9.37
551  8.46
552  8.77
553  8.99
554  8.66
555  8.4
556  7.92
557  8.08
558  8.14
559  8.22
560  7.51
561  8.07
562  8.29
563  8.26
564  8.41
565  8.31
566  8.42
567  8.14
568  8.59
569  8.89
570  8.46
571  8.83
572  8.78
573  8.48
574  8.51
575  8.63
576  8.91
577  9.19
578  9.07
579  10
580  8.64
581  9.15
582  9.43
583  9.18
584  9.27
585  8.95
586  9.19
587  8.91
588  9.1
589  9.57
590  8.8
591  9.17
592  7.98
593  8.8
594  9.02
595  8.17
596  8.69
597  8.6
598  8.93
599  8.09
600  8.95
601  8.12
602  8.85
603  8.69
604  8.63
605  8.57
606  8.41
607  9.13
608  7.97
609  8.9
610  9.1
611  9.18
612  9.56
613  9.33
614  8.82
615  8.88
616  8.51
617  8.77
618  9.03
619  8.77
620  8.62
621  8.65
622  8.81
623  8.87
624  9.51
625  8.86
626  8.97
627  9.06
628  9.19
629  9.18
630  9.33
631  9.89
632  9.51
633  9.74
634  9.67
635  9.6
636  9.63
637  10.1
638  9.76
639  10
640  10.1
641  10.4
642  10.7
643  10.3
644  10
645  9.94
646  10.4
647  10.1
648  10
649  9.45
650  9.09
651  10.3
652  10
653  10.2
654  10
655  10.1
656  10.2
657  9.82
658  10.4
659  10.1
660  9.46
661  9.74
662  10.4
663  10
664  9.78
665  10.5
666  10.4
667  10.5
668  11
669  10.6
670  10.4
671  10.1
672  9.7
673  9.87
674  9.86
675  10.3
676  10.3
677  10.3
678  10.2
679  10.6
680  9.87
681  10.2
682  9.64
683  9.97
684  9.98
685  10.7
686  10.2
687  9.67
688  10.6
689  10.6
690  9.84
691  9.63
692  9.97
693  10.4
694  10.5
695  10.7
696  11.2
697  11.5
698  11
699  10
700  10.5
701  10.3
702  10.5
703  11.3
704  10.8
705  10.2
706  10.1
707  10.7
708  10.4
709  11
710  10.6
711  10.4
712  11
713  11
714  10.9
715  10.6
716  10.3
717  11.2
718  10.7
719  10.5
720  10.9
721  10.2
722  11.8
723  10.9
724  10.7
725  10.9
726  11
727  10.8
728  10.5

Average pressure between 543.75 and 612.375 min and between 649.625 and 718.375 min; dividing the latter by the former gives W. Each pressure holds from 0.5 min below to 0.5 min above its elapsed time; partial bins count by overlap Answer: 1.2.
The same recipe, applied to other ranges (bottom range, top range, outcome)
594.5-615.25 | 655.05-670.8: 1.17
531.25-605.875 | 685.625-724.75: 1.23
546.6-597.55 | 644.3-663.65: 1.15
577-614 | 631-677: 1.13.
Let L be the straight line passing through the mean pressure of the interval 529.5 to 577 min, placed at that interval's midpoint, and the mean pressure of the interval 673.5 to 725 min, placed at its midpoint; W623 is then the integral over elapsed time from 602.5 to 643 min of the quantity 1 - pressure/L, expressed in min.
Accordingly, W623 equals 0.8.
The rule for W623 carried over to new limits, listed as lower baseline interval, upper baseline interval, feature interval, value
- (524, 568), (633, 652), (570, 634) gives 2.6 min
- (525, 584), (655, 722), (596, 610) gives 0.9 min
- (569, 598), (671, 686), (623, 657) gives -0.6 min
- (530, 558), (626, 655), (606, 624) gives 1.1 min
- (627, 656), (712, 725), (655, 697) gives 0.3 min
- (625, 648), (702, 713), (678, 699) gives 0.2 min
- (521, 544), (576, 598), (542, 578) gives 1.0 min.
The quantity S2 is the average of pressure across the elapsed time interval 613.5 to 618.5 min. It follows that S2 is 8.8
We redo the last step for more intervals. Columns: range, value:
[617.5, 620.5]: 8.81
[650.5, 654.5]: 10.1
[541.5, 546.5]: 8.58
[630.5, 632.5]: 9.7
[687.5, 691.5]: 10.2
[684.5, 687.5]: 10.2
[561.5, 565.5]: 8.32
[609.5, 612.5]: 9.28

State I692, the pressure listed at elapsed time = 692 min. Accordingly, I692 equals 9.97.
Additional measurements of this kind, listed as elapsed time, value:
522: 8.79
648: 10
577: 9.19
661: 9.74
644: 10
